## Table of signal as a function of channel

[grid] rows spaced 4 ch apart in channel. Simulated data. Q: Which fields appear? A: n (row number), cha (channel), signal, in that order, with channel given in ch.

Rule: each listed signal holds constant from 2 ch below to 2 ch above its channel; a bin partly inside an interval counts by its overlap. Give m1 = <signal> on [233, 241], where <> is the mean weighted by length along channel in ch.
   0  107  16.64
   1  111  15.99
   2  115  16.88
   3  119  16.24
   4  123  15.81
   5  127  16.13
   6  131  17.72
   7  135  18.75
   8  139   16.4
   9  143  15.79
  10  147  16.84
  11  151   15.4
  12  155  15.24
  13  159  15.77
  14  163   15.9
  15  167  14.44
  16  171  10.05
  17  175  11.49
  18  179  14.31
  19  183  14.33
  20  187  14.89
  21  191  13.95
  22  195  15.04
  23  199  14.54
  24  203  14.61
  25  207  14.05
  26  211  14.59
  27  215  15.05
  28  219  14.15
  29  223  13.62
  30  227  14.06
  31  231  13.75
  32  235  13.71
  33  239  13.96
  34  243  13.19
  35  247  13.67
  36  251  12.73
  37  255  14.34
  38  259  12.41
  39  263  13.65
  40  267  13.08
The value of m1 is 13.8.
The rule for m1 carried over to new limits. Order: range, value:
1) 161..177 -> 13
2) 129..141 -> 17.6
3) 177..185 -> 14.3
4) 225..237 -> 13.8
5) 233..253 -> 13.5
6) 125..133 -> 16.9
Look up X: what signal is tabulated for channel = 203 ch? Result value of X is 14.61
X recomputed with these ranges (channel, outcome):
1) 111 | 15.99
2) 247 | 13.67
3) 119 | 16.24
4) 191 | 13.95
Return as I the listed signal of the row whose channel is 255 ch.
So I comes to 14.34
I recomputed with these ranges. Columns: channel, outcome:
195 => 15.04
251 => 12.73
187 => 14.89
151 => 15.4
